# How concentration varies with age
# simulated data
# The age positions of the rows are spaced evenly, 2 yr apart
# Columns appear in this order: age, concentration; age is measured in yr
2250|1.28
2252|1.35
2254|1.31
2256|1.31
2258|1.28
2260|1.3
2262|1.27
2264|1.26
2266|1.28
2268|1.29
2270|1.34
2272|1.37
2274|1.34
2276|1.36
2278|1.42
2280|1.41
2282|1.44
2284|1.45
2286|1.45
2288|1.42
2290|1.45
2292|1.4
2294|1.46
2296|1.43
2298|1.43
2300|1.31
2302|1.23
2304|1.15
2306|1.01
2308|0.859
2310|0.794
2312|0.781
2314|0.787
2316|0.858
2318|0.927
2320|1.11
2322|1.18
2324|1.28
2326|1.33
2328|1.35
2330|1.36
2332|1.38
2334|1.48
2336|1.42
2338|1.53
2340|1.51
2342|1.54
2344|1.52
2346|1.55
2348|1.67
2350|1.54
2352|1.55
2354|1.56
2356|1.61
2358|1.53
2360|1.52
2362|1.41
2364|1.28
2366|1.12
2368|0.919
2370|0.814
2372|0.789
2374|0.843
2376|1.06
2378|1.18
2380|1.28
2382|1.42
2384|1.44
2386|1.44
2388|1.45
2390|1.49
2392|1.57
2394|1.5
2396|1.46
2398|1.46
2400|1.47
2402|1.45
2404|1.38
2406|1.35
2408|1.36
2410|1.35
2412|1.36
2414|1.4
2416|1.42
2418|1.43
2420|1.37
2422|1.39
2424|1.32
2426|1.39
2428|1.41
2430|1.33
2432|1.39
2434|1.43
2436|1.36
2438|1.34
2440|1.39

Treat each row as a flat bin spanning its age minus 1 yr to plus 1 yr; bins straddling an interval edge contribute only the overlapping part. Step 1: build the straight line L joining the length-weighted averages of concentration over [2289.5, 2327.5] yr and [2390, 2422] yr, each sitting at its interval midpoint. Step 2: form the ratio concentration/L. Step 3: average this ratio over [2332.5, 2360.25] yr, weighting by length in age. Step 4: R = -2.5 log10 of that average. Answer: -0.22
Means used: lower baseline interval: 1.14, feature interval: 1.54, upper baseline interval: 1.42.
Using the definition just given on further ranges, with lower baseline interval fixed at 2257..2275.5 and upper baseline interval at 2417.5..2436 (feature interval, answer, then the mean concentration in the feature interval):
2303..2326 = 0.32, 0.991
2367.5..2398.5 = 0.08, 1.26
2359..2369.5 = 0.10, 1.23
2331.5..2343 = -0.11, 1.48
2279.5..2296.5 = -0.09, 1.44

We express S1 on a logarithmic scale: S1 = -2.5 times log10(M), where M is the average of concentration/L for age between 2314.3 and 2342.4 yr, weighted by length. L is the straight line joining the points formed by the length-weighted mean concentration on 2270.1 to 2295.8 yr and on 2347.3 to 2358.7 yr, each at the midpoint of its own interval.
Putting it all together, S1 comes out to 0.18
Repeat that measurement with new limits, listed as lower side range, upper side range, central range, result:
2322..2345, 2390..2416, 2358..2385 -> 0.21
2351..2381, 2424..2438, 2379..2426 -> -0.08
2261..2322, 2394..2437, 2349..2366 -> -0.12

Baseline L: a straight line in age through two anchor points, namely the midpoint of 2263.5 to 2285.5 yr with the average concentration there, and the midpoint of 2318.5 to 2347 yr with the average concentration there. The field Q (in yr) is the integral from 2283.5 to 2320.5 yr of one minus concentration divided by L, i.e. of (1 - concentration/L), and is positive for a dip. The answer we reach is 5.5 yr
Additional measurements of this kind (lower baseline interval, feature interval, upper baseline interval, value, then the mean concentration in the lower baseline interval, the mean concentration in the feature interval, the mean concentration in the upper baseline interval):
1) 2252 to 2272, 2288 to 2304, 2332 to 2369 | -0.2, 1.3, 1.37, 1.46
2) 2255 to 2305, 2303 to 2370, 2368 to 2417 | 2.8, 1.35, 1.28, 1.31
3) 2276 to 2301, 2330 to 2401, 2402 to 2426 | 0.8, 1.42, 1.38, 1.38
